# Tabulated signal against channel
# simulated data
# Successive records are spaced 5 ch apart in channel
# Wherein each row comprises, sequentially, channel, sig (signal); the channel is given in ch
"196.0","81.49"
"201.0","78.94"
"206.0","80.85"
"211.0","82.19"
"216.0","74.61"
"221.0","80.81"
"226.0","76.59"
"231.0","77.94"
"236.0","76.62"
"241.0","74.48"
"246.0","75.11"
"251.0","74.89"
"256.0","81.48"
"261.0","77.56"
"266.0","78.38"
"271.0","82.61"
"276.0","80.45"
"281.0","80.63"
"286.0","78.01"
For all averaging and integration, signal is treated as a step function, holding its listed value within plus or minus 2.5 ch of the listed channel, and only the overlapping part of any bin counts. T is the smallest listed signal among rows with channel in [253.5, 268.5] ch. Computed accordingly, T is 77.56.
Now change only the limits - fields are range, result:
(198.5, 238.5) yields 74.61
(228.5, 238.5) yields 76.62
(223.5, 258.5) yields 74.48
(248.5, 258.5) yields 74.89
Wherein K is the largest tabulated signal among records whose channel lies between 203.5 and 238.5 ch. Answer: 82.19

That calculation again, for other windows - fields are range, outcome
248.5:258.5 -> 81.48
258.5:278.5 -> 82.61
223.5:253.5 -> 77.94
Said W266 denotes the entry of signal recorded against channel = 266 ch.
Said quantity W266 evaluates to 78.38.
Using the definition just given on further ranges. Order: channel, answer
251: 74.89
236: 76.62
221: 80.81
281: 80.63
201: 78.94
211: 82.19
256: 81.48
